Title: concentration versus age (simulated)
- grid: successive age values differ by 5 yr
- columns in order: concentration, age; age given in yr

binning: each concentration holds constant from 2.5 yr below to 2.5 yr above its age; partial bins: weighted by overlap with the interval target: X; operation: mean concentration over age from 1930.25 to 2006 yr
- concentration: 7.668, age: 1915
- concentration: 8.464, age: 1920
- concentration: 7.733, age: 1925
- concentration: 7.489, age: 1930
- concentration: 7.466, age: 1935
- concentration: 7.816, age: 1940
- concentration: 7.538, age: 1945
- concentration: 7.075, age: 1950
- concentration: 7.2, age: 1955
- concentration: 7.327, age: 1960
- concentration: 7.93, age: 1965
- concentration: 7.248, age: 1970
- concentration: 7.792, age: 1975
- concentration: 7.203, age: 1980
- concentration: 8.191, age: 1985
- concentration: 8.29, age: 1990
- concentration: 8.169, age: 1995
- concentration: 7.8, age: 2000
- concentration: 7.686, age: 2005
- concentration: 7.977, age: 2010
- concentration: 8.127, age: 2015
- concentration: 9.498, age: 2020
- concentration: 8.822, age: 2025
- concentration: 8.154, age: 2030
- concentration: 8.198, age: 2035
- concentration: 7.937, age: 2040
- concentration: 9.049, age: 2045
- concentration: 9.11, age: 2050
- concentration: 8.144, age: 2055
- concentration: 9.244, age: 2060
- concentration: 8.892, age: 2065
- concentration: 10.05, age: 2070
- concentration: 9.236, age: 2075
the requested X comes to 7.64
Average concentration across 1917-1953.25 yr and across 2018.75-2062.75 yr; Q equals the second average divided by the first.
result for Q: 1.13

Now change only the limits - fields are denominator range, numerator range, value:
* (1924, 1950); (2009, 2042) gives 1.11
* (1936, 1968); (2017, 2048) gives 1.15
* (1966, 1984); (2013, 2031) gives 1.16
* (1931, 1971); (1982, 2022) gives 1.10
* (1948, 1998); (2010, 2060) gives 1.12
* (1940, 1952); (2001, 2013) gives 1.06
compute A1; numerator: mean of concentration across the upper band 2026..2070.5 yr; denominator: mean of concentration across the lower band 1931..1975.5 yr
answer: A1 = 1.16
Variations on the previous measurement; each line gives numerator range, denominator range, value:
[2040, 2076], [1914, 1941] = 1.16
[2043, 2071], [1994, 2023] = 1.10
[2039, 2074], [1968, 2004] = 1.15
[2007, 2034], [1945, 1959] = 1.17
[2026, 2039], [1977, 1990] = 1.05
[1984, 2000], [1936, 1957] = 1.10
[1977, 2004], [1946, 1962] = 1.09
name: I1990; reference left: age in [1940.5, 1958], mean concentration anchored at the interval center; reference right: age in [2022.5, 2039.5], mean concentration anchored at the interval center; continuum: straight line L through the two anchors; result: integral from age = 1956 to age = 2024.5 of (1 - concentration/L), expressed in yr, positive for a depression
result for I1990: -0.9 yr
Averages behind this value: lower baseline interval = 7.33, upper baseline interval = 8.34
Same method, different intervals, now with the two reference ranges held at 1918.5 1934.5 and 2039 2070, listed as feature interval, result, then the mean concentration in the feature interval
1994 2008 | 0.9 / 7.86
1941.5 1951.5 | 0.7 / 7.38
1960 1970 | 0.6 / 7.61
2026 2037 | 0.5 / 8.26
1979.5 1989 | 0.5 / 7.89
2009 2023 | -0.1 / 8.6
